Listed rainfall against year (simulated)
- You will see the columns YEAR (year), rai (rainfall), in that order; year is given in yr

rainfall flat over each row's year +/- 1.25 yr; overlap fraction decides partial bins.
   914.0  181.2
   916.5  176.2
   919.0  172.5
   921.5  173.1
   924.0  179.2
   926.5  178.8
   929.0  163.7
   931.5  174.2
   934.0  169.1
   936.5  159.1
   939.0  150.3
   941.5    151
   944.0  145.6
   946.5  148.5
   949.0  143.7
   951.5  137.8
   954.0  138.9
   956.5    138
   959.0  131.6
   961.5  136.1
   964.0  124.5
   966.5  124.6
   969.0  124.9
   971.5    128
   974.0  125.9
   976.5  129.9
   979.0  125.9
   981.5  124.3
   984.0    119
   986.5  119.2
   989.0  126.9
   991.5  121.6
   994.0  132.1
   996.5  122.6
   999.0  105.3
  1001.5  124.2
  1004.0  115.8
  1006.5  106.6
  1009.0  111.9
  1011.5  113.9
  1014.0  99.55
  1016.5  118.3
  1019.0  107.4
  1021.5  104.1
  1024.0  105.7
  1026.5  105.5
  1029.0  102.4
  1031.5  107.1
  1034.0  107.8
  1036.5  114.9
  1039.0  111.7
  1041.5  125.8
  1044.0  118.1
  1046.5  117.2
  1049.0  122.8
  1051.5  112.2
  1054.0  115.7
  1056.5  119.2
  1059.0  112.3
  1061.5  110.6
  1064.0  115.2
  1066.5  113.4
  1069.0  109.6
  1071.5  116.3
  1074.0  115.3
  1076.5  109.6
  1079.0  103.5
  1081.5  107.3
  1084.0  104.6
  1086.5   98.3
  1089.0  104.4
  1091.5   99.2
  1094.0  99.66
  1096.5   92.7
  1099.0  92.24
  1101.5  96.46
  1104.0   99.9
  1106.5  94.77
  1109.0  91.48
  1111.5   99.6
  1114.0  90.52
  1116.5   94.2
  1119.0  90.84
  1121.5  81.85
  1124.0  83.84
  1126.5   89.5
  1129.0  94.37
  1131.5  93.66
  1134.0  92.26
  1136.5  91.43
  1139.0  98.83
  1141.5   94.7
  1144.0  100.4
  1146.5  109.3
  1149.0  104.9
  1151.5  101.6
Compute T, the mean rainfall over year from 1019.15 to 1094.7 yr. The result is 110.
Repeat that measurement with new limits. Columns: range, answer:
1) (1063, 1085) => 111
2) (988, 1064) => 114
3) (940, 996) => 132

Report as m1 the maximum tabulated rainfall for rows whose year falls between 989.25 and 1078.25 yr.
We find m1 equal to 132.1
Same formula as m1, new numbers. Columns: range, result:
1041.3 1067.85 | 125.8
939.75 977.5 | 151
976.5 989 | 129.9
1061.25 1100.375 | 116.3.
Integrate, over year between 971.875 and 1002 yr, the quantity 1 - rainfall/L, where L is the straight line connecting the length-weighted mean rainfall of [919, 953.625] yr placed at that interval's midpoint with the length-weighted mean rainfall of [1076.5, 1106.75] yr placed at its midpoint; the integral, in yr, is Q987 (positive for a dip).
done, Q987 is 3.6 yr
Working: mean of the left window 159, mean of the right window 100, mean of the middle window 123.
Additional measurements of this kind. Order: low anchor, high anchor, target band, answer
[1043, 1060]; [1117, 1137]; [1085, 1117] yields 0.8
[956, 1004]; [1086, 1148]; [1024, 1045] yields 0.3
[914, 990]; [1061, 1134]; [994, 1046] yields 4.9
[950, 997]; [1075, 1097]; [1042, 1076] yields -2.1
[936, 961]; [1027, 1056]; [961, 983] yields 1.5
